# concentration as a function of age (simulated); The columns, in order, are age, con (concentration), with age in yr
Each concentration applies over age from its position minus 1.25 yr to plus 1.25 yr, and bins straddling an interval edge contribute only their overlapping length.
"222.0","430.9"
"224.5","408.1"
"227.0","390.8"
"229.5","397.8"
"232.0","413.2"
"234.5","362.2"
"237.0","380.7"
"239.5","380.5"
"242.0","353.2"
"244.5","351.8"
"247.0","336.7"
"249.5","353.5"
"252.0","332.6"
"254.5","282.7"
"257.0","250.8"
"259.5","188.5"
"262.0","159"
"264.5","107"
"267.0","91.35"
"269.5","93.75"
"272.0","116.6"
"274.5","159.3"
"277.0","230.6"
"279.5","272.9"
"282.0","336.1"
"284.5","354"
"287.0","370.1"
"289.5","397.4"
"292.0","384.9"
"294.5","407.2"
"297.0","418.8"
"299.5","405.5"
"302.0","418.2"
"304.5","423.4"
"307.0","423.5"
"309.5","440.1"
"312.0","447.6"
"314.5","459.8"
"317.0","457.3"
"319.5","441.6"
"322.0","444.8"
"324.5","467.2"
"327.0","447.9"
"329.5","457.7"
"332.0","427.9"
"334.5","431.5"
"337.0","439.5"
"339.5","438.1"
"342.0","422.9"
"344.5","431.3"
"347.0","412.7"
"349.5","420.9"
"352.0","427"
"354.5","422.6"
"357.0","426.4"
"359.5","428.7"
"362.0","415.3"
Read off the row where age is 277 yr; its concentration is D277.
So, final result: 230.6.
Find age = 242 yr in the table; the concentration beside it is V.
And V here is 353.2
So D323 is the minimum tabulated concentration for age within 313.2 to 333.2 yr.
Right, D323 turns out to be 427.9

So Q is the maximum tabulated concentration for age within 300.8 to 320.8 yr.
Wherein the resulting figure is 459.8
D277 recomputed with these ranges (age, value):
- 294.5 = 407.2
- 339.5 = 438.1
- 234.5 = 362.2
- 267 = 91.35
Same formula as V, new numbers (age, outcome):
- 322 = 444.8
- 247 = 336.7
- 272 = 116.6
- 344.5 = 431.3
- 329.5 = 457.7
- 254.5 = 282.7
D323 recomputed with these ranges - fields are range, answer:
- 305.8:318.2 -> 423.5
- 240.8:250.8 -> 336.7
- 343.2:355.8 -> 412.7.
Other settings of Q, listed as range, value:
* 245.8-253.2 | 353.5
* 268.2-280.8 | 272.9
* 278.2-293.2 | 397.4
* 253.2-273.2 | 282.7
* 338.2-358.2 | 438.1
